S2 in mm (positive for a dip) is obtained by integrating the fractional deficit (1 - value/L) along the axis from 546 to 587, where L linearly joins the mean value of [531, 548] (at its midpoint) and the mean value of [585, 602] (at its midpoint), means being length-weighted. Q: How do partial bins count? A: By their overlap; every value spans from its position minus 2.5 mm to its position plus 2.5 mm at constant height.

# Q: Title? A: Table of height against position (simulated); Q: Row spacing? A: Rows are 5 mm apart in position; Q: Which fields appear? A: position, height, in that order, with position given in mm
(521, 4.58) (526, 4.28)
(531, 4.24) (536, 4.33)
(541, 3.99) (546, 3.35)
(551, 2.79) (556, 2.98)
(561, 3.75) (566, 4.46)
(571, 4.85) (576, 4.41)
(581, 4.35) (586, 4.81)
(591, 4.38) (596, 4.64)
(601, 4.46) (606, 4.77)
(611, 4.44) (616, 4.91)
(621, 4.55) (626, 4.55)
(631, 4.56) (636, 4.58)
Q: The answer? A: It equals 2.8 mm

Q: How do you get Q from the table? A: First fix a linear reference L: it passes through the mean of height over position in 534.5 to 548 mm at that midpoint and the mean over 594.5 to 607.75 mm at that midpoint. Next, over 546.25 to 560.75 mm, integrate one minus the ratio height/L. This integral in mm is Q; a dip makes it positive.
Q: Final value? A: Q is 3.4 mm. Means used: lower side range 3.88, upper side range 4.61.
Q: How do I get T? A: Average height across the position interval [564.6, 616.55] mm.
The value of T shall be 4.58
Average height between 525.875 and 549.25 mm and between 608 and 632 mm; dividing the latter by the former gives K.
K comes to 1.16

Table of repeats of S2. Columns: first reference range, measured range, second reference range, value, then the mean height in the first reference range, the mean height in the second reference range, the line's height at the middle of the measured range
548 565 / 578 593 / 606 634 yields -2.4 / 3.29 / 4.62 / 3.9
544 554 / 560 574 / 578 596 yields -2.5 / 3.05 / 4.53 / 3.75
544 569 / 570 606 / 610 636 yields -4.9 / 3.5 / 4.61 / 4.02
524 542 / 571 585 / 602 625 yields -0.2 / 4.23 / 4.65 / 4.46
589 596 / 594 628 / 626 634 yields -0.8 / 4.47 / 4.56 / 4.51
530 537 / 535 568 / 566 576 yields 6.2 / 4.29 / 4.64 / 4.46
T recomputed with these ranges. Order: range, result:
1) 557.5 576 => 4.29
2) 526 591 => 4.05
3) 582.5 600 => 4.58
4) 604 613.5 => 4.6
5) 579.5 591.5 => 4.55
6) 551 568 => 3.57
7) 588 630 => 4.59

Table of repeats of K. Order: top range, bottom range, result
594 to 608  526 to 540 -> 1.09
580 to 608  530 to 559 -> 1.28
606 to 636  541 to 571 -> 1.27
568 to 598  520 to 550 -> 1.13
